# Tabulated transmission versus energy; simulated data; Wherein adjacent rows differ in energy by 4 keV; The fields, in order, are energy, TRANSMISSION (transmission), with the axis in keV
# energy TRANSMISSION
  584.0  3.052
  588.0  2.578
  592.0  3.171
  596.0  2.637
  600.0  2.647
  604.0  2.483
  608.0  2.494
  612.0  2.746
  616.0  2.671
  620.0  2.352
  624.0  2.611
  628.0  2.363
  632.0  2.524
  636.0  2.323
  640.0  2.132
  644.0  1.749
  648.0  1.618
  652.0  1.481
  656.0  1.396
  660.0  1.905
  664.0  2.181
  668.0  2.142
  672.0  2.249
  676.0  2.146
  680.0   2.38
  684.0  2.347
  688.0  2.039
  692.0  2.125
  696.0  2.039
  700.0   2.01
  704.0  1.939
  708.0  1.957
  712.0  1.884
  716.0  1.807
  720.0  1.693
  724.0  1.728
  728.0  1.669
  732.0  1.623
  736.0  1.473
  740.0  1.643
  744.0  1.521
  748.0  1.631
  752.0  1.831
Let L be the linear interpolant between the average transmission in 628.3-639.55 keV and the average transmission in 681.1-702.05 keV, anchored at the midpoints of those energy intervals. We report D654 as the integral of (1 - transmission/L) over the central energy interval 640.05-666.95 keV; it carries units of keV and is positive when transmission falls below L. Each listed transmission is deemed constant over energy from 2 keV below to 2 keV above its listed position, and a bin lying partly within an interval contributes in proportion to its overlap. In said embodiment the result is 6.1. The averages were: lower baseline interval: 2.37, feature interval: 1.77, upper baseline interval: 2.12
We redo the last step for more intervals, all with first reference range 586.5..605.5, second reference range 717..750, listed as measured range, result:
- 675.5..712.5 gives -2.88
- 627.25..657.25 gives 5.28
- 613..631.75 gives -0.08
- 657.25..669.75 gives 0.83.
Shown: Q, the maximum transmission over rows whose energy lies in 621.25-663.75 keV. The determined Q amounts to 2.611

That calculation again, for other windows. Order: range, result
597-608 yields 2.647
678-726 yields 2.38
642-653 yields 1.749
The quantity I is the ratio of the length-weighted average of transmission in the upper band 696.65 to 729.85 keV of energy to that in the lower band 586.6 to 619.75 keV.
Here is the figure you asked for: 0.7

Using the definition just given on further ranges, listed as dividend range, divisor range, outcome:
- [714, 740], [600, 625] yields 0.65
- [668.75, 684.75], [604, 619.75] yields 0.88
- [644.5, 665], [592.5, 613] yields 0.64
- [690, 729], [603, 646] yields 0.79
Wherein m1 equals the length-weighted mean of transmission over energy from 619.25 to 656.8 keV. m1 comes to 2.07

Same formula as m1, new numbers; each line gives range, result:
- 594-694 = 2.23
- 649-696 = 2.03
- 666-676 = 2.19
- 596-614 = 2.6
